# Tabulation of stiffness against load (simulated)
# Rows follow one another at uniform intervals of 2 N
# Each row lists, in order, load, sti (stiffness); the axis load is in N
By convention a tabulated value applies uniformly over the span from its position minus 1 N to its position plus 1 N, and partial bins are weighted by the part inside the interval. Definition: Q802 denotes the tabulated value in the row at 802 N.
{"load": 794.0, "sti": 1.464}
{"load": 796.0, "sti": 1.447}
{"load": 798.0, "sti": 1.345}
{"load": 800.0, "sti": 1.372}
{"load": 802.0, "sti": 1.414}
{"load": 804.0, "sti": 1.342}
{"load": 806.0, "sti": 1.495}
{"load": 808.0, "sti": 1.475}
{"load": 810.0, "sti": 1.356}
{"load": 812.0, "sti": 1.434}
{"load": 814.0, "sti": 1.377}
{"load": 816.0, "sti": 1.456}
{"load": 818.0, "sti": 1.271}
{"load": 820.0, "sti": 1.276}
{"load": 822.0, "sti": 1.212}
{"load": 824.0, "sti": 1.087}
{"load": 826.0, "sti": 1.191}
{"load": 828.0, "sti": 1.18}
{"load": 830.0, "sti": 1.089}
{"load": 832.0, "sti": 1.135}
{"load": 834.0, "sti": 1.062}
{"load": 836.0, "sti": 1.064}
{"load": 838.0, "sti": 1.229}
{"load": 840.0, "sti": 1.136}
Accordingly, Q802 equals 1.414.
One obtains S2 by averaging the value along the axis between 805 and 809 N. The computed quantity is 1.49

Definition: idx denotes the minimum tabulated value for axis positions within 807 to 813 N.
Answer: 1.356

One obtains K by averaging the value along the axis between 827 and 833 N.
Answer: 1.13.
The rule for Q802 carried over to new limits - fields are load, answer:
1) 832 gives 1.135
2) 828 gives 1.18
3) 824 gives 1.087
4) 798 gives 1.345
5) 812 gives 1.434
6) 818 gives 1.271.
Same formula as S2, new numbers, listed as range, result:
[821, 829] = 1.17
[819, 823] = 1.24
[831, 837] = 1.09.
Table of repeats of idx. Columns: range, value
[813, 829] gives 1.087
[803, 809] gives 1.342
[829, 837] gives 1.062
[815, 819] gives 1.271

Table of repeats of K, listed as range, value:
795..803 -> 1.39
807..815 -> 1.41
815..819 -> 1.36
